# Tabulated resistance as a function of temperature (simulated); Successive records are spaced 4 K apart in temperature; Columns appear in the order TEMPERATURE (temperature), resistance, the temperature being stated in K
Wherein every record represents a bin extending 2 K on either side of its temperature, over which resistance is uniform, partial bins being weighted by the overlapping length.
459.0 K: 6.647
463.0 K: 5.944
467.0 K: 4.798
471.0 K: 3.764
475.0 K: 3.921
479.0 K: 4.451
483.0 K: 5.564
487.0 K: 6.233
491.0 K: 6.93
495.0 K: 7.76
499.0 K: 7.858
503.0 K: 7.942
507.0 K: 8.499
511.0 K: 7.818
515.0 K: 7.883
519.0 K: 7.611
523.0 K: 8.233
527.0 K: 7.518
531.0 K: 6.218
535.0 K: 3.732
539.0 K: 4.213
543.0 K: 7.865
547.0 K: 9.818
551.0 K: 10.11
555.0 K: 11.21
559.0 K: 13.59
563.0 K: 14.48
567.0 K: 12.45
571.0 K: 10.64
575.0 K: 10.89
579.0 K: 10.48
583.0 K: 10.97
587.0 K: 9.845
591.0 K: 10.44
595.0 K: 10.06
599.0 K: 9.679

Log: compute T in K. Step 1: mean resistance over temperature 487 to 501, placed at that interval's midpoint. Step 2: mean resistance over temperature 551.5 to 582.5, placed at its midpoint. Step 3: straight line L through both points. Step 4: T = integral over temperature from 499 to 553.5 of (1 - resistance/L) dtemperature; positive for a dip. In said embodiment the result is 9.84 K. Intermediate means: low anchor 7.33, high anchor 11.8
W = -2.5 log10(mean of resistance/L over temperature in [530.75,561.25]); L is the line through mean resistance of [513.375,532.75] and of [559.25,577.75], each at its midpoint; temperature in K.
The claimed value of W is 0.19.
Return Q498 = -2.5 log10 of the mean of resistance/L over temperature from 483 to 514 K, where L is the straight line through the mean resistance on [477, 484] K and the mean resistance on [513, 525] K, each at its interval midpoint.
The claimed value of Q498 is -0.18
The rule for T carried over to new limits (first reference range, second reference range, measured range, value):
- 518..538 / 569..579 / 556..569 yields -5.0 K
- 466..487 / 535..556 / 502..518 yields -4.4 K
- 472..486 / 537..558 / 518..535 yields 1.3 K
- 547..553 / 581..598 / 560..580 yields -3.5 K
